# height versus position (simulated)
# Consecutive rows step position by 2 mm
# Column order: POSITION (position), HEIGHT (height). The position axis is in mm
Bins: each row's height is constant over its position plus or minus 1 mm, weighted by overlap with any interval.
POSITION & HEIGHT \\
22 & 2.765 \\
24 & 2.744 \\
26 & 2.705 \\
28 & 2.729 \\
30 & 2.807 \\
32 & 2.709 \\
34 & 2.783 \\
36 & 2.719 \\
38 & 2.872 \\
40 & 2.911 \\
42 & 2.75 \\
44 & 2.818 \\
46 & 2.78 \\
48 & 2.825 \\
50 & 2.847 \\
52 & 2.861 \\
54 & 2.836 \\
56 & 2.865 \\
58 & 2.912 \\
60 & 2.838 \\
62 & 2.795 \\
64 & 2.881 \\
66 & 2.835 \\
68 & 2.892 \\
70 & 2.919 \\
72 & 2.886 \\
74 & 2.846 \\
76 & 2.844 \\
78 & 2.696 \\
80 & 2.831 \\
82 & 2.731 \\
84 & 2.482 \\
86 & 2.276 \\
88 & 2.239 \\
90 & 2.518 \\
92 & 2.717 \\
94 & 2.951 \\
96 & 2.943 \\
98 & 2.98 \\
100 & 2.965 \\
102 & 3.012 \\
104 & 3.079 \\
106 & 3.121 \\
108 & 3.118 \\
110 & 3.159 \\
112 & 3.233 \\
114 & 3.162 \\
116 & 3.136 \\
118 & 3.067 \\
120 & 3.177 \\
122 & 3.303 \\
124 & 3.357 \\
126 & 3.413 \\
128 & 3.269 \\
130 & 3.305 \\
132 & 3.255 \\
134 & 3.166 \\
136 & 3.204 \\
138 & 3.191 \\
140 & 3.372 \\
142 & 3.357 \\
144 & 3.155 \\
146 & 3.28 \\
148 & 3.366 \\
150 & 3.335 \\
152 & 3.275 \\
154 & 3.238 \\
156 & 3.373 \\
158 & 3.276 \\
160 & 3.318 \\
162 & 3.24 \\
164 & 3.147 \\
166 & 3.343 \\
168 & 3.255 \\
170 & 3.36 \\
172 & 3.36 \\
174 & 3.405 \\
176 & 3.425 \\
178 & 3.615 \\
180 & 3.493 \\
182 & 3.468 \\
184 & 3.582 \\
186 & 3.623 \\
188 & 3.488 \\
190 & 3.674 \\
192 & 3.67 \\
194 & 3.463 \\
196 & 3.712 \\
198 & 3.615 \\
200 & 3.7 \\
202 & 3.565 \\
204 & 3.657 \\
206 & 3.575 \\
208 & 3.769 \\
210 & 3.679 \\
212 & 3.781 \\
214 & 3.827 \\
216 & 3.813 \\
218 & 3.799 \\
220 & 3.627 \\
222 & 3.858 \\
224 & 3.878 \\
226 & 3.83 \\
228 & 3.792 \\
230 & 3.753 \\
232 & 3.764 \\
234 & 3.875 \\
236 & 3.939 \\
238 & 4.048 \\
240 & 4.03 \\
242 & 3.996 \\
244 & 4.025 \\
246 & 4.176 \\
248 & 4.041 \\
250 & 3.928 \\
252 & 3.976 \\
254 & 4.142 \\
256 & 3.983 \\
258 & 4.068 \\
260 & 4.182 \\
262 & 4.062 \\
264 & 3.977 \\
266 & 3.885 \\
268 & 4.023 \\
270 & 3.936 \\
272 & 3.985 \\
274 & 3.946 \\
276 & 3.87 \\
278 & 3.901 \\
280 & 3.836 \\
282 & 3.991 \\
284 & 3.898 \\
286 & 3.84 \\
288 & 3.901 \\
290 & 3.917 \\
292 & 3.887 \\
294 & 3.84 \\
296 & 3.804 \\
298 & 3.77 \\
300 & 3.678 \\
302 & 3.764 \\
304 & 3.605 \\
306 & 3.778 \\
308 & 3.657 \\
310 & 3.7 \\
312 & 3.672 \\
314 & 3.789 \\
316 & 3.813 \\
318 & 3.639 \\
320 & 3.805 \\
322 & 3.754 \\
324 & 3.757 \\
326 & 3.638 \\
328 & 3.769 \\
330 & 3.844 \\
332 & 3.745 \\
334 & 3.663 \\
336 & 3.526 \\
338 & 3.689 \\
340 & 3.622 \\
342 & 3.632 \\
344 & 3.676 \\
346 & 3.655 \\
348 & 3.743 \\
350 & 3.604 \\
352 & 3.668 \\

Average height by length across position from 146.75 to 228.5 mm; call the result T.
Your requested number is 3.54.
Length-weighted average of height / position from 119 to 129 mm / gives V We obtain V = 3.3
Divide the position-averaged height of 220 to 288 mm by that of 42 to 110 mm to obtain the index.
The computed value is 1.40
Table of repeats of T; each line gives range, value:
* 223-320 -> 3.89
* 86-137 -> 3.06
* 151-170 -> 3.28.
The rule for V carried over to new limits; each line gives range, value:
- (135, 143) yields 3.28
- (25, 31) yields 2.75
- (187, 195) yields 3.57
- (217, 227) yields 3.8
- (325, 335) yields 3.73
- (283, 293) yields 3.89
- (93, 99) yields 2.96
